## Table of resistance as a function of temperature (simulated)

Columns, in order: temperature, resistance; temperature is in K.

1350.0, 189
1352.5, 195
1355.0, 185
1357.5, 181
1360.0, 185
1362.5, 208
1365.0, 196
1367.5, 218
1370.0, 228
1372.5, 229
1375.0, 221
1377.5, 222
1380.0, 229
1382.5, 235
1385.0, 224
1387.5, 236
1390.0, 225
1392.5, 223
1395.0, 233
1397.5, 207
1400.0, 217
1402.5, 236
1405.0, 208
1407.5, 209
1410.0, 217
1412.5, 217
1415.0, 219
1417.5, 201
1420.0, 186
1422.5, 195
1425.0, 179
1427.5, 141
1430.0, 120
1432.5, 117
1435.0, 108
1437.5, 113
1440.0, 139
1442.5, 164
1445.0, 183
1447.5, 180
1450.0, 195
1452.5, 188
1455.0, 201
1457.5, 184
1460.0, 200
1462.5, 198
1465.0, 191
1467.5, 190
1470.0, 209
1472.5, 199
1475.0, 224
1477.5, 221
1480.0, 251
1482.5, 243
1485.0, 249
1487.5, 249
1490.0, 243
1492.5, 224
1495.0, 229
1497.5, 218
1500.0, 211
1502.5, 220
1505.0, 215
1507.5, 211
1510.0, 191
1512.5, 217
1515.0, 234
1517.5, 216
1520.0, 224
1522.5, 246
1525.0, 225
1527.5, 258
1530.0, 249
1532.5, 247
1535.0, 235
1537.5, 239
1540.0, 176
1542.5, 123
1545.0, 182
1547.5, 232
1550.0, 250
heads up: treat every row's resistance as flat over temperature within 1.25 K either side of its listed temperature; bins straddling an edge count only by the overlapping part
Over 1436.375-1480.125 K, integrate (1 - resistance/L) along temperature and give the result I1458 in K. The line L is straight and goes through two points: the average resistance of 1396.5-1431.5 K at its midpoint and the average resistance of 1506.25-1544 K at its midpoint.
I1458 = 3.5 K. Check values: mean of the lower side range 196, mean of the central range 189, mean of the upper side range 219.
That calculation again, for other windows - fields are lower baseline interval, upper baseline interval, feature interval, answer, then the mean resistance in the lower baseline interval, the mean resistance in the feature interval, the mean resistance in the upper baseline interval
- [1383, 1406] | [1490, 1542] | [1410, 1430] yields 3.2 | 224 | 188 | 223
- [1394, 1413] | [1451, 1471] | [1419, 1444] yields 7.3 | 218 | 146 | 195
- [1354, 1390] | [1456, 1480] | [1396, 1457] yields 8.1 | 215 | 181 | 204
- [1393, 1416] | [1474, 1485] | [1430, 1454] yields 7.9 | 218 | 153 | 237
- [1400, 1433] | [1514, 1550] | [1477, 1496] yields -2.7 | 191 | 239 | 221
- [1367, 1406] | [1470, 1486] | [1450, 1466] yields 2.4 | 225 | 194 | 229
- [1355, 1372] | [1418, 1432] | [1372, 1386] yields -2.5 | 203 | 227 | 164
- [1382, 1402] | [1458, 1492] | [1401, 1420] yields 0.9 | 225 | 213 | 220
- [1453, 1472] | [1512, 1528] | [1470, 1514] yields -2.2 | 196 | 224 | 231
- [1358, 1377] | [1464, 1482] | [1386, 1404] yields -1.1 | 211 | 225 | 214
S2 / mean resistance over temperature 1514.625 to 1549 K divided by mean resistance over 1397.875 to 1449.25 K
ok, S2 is 1.24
